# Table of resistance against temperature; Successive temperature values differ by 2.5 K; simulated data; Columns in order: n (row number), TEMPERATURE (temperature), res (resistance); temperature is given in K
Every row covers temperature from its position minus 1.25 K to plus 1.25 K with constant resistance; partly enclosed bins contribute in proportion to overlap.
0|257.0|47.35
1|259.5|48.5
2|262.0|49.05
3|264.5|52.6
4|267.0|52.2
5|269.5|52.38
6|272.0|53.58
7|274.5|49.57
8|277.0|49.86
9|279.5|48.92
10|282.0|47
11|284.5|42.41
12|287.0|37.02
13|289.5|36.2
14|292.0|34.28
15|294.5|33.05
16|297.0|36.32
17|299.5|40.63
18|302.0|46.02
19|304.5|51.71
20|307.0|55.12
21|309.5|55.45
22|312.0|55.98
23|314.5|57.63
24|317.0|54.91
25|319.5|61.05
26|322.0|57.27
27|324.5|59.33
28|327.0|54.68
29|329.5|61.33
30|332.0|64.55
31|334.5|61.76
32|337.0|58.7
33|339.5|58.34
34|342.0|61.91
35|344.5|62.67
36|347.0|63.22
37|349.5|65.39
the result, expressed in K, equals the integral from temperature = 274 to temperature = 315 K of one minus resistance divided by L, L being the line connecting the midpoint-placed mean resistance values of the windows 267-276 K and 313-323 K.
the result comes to 7.0 K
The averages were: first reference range 51.8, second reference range 57.7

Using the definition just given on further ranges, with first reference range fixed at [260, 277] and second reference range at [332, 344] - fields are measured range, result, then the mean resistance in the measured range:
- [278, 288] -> 1.7 K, 44.2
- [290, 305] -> 4.3 K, 39.6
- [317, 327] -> 0.1 K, 58.1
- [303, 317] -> 0.5 K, 55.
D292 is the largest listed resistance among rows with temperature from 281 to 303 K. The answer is 47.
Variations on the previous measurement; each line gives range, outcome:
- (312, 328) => 61.05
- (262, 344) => 64.55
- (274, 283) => 49.86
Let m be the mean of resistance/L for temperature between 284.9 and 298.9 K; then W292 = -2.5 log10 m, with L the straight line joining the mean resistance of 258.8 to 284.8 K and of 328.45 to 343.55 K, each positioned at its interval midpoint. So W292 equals 0.43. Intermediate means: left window 49.9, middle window 36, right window 61.1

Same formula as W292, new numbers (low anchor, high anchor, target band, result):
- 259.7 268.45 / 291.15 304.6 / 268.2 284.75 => -0.061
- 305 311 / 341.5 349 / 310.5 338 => -0.008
